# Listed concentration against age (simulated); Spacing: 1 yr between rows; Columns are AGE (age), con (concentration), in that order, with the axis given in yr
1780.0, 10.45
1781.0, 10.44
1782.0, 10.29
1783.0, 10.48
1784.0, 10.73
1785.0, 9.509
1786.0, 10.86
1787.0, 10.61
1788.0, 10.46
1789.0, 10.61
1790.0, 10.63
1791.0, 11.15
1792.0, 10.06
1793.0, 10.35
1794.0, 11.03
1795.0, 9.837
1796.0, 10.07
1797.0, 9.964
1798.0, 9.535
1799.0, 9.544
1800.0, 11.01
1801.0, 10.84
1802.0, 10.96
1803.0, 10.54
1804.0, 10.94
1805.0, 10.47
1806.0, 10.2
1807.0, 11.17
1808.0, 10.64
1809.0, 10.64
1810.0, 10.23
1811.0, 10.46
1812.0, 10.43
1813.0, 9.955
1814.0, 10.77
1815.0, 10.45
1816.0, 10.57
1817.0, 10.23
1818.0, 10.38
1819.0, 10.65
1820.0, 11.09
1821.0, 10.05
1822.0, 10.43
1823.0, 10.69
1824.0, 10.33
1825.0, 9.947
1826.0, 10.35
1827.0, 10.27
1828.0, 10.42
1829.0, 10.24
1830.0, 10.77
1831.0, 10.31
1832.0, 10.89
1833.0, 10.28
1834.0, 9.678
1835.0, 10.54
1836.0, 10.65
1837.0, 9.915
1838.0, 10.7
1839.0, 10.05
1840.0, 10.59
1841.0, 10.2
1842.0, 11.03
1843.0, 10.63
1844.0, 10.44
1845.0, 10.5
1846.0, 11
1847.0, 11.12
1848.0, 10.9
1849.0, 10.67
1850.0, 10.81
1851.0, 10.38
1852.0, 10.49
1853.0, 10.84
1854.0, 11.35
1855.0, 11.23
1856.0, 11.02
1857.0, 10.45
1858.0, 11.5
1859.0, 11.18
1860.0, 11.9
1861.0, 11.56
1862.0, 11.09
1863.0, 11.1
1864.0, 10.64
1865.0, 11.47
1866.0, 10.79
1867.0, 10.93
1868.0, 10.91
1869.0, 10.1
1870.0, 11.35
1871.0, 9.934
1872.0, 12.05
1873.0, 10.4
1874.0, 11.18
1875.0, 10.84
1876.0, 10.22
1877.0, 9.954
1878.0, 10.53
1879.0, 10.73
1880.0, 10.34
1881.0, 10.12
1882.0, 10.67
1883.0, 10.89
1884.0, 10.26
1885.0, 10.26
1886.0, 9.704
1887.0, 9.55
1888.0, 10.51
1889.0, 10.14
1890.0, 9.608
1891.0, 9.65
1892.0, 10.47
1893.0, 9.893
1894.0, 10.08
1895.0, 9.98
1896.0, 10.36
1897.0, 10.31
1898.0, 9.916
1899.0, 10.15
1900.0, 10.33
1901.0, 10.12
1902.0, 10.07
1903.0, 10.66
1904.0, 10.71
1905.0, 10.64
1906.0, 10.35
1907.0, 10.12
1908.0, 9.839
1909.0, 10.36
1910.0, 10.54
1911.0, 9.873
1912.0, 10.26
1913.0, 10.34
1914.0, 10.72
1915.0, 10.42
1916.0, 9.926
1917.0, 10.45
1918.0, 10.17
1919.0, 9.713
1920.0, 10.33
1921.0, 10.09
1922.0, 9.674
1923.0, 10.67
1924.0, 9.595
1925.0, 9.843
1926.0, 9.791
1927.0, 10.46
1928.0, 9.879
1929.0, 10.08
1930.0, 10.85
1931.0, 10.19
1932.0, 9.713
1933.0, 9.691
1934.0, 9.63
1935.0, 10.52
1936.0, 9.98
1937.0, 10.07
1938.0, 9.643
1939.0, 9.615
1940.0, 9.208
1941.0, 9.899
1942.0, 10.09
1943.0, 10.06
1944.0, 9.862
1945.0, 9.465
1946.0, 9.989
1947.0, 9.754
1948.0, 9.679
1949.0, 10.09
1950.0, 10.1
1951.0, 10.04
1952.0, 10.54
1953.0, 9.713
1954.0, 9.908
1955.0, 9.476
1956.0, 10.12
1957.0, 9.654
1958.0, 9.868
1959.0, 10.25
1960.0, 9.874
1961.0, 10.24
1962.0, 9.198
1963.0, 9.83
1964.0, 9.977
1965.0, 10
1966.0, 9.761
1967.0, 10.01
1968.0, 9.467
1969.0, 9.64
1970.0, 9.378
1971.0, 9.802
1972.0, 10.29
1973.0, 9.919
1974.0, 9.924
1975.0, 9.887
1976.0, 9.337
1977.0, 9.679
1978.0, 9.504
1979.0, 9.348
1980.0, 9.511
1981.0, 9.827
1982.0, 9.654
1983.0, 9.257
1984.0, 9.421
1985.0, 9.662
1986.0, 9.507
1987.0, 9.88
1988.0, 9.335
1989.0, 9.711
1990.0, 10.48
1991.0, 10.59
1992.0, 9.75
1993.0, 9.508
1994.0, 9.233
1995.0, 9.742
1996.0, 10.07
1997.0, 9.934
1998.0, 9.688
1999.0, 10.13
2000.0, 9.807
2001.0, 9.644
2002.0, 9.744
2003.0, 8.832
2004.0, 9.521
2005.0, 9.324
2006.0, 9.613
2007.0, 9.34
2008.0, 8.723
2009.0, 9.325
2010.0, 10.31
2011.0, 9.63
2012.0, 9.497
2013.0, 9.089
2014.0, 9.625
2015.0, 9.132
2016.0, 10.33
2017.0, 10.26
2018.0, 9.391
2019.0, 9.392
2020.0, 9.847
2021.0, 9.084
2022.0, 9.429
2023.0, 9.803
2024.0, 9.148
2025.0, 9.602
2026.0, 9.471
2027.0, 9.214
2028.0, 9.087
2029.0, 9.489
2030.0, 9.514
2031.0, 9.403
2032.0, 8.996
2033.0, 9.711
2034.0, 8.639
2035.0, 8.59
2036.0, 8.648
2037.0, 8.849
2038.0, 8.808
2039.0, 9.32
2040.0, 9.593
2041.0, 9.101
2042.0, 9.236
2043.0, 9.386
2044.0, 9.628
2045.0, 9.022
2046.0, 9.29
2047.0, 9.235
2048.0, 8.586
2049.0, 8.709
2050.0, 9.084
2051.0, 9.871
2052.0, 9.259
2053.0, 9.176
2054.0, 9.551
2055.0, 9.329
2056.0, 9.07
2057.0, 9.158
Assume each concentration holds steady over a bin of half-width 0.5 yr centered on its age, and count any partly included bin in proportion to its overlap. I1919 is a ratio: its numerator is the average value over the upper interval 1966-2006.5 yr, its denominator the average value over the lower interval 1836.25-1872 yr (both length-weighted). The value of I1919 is 0.89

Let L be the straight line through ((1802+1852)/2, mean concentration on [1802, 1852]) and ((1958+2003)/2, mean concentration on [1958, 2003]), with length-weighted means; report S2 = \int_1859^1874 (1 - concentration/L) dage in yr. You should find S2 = -1.0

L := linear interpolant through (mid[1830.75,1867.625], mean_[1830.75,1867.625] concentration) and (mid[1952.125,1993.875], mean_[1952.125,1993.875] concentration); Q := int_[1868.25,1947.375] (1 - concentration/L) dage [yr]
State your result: 0.9 yr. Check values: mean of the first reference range 10.8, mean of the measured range 10.2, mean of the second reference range 9.76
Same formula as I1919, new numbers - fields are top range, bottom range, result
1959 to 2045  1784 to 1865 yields 0.90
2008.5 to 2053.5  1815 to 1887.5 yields 0.88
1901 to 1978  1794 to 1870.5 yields 0.94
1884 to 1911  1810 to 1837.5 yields 0.98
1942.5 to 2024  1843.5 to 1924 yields 0.92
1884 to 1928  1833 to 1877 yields 0.94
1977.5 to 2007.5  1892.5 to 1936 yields 0.95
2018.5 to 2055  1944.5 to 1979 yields 0.94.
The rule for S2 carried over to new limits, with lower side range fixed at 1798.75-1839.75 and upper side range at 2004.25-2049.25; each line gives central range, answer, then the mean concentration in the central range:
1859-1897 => -1.53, 10.6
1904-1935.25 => -0.78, 10.2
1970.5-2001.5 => -0.63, 9.74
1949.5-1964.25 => -0.32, 9.92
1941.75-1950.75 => -0.12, 9.9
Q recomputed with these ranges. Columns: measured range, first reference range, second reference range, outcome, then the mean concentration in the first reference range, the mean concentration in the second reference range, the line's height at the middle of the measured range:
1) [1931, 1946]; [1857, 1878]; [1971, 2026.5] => 0.6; 10.9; 9.63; 10.2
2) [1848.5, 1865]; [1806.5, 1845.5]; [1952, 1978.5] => -1.1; 10.5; 9.81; 10.3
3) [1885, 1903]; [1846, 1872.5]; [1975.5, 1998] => 0.9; 11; 9.68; 10.6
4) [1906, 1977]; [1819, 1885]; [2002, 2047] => 0.2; 10.7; 9.35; 9.99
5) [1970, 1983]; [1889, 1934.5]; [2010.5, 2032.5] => 0.1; 10.1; 9.47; 9.75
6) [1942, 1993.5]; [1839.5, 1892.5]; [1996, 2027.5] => 0.5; 10.7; 9.55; 9.89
